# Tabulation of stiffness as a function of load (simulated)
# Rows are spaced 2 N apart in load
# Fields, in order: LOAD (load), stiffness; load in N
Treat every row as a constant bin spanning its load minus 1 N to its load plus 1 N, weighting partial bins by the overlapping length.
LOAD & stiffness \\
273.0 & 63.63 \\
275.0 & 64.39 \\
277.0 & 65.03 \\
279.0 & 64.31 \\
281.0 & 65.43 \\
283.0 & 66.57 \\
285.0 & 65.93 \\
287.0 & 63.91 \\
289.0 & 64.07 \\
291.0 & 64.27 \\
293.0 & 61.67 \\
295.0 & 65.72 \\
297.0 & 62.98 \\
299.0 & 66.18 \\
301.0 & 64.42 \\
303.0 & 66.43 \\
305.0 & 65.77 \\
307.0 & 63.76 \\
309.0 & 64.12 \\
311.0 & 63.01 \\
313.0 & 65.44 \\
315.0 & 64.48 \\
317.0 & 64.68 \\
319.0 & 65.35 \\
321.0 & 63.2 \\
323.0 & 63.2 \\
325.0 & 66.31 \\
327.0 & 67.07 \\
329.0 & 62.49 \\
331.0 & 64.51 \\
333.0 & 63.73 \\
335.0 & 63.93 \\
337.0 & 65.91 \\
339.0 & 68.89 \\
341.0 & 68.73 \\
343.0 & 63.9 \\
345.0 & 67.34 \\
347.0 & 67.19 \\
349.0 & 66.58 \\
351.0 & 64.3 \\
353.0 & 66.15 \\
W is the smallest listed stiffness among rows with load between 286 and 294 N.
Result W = 61.67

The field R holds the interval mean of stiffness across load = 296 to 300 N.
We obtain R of 64.6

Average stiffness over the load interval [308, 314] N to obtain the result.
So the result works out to 64.2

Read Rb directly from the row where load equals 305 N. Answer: 65.77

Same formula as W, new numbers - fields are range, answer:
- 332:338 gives 63.73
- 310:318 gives 63.01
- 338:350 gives 63.9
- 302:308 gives 63.76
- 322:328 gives 63.2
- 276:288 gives 63.91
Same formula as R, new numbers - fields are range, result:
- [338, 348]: 67.2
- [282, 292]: 65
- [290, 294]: 63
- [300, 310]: 64.9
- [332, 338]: 64.5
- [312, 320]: 65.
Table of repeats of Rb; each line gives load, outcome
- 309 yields 64.12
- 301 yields 64.42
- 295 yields 65.72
